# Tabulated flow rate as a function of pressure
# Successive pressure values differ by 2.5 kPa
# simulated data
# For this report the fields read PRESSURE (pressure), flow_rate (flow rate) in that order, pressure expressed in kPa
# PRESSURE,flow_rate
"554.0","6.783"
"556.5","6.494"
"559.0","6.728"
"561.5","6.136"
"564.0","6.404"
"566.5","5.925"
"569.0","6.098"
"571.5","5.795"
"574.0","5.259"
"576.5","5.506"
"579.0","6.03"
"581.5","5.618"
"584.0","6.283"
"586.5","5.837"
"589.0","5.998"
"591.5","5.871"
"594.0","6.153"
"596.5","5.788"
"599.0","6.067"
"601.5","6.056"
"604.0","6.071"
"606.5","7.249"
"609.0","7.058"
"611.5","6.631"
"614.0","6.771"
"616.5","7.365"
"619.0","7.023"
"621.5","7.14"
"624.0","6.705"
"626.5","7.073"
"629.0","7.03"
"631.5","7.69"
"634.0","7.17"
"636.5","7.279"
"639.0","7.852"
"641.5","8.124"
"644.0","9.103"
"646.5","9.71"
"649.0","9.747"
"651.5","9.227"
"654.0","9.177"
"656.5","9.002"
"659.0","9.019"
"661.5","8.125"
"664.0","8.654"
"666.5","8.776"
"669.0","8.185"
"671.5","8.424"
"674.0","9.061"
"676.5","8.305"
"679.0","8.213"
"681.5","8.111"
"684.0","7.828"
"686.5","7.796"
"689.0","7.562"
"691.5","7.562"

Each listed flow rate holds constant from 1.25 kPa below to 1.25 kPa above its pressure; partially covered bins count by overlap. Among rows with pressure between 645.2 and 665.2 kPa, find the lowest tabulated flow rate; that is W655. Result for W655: 8.125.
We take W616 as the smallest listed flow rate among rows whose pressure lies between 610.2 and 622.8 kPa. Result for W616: 6.631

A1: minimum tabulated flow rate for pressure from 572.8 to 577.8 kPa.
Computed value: 5.259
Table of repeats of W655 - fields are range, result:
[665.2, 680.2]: 8.185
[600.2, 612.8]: 6.056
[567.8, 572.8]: 5.795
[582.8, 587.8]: 5.837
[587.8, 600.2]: 5.788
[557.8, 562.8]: 6.136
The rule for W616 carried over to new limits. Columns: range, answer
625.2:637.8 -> 7.03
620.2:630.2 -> 6.705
